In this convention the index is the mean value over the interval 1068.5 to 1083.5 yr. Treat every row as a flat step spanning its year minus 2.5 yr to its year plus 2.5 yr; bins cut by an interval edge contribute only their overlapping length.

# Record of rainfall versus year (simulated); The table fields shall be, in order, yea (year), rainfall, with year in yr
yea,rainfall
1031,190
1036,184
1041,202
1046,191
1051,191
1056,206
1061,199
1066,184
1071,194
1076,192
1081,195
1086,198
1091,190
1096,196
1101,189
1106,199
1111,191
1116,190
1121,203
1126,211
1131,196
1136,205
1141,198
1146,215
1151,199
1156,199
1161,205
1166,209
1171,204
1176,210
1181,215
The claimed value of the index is 194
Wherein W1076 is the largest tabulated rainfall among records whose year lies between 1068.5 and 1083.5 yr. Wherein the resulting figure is 195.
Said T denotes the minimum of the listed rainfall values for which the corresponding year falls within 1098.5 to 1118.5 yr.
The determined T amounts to 189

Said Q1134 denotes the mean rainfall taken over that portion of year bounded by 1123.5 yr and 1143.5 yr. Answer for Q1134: 202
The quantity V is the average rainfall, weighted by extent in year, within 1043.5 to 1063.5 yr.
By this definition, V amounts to 197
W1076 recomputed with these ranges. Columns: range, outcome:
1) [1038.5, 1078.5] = 206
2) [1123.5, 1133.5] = 211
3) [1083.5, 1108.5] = 199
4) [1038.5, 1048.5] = 202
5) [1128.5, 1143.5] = 205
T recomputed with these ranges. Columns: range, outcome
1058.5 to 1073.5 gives 184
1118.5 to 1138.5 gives 196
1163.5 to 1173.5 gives 204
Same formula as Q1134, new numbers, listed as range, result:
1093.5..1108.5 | 195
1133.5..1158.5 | 203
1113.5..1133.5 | 200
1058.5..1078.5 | 192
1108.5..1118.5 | 190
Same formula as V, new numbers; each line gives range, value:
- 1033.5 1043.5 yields 193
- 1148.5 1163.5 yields 201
